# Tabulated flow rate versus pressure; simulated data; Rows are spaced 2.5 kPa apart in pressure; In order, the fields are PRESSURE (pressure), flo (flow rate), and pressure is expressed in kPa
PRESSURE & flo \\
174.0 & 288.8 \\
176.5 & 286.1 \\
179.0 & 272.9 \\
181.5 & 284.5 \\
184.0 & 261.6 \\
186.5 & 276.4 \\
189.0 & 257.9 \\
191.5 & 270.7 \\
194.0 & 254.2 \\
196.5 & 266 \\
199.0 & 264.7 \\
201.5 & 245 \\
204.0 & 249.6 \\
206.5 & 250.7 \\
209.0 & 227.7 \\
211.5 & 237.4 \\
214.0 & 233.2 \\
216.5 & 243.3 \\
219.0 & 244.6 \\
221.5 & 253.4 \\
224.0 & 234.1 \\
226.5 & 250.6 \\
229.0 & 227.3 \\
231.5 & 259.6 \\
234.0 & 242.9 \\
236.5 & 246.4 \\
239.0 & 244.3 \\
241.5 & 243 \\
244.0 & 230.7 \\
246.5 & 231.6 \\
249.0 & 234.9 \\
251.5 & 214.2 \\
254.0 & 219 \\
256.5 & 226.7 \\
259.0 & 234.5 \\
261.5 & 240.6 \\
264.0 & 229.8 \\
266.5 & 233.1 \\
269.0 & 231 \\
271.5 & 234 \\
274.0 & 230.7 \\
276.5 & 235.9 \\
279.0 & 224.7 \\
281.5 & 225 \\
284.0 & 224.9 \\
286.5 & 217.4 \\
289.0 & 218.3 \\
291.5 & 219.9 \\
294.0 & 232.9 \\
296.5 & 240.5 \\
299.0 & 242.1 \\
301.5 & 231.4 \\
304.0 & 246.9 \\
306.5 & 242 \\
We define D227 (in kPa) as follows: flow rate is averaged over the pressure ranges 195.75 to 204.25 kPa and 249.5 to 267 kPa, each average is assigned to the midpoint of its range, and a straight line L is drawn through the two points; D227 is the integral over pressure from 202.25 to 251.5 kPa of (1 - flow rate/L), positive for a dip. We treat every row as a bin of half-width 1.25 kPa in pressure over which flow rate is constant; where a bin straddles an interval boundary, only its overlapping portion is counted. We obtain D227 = 0.6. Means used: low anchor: 257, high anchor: 228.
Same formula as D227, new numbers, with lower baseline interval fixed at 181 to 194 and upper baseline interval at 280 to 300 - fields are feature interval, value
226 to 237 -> 0.24 kPa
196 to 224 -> 1.43 kPa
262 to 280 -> 0.24 kPa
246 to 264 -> 0.93 kPa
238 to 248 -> 0.36 kPa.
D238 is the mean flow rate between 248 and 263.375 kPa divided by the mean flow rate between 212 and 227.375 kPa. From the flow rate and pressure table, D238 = 0.94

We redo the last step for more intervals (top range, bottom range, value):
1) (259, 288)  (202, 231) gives 0.95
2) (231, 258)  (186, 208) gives 0.91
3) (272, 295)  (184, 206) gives 0.87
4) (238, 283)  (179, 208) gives 0.88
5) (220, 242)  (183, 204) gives 0.94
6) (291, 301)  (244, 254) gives 1.04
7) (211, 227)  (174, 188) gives 0.87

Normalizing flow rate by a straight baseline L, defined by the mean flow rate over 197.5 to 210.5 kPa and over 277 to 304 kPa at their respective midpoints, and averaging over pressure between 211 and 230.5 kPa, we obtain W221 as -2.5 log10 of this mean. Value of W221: 0.01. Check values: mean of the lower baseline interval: 248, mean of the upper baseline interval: 229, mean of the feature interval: 241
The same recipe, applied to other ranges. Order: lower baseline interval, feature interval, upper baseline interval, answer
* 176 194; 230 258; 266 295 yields 0.04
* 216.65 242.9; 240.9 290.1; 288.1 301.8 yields 0.04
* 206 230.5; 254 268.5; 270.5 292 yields -0.01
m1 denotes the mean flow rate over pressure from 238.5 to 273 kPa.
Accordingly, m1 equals 232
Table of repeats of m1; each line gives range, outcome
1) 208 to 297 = 234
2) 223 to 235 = 243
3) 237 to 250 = 237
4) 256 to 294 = 229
